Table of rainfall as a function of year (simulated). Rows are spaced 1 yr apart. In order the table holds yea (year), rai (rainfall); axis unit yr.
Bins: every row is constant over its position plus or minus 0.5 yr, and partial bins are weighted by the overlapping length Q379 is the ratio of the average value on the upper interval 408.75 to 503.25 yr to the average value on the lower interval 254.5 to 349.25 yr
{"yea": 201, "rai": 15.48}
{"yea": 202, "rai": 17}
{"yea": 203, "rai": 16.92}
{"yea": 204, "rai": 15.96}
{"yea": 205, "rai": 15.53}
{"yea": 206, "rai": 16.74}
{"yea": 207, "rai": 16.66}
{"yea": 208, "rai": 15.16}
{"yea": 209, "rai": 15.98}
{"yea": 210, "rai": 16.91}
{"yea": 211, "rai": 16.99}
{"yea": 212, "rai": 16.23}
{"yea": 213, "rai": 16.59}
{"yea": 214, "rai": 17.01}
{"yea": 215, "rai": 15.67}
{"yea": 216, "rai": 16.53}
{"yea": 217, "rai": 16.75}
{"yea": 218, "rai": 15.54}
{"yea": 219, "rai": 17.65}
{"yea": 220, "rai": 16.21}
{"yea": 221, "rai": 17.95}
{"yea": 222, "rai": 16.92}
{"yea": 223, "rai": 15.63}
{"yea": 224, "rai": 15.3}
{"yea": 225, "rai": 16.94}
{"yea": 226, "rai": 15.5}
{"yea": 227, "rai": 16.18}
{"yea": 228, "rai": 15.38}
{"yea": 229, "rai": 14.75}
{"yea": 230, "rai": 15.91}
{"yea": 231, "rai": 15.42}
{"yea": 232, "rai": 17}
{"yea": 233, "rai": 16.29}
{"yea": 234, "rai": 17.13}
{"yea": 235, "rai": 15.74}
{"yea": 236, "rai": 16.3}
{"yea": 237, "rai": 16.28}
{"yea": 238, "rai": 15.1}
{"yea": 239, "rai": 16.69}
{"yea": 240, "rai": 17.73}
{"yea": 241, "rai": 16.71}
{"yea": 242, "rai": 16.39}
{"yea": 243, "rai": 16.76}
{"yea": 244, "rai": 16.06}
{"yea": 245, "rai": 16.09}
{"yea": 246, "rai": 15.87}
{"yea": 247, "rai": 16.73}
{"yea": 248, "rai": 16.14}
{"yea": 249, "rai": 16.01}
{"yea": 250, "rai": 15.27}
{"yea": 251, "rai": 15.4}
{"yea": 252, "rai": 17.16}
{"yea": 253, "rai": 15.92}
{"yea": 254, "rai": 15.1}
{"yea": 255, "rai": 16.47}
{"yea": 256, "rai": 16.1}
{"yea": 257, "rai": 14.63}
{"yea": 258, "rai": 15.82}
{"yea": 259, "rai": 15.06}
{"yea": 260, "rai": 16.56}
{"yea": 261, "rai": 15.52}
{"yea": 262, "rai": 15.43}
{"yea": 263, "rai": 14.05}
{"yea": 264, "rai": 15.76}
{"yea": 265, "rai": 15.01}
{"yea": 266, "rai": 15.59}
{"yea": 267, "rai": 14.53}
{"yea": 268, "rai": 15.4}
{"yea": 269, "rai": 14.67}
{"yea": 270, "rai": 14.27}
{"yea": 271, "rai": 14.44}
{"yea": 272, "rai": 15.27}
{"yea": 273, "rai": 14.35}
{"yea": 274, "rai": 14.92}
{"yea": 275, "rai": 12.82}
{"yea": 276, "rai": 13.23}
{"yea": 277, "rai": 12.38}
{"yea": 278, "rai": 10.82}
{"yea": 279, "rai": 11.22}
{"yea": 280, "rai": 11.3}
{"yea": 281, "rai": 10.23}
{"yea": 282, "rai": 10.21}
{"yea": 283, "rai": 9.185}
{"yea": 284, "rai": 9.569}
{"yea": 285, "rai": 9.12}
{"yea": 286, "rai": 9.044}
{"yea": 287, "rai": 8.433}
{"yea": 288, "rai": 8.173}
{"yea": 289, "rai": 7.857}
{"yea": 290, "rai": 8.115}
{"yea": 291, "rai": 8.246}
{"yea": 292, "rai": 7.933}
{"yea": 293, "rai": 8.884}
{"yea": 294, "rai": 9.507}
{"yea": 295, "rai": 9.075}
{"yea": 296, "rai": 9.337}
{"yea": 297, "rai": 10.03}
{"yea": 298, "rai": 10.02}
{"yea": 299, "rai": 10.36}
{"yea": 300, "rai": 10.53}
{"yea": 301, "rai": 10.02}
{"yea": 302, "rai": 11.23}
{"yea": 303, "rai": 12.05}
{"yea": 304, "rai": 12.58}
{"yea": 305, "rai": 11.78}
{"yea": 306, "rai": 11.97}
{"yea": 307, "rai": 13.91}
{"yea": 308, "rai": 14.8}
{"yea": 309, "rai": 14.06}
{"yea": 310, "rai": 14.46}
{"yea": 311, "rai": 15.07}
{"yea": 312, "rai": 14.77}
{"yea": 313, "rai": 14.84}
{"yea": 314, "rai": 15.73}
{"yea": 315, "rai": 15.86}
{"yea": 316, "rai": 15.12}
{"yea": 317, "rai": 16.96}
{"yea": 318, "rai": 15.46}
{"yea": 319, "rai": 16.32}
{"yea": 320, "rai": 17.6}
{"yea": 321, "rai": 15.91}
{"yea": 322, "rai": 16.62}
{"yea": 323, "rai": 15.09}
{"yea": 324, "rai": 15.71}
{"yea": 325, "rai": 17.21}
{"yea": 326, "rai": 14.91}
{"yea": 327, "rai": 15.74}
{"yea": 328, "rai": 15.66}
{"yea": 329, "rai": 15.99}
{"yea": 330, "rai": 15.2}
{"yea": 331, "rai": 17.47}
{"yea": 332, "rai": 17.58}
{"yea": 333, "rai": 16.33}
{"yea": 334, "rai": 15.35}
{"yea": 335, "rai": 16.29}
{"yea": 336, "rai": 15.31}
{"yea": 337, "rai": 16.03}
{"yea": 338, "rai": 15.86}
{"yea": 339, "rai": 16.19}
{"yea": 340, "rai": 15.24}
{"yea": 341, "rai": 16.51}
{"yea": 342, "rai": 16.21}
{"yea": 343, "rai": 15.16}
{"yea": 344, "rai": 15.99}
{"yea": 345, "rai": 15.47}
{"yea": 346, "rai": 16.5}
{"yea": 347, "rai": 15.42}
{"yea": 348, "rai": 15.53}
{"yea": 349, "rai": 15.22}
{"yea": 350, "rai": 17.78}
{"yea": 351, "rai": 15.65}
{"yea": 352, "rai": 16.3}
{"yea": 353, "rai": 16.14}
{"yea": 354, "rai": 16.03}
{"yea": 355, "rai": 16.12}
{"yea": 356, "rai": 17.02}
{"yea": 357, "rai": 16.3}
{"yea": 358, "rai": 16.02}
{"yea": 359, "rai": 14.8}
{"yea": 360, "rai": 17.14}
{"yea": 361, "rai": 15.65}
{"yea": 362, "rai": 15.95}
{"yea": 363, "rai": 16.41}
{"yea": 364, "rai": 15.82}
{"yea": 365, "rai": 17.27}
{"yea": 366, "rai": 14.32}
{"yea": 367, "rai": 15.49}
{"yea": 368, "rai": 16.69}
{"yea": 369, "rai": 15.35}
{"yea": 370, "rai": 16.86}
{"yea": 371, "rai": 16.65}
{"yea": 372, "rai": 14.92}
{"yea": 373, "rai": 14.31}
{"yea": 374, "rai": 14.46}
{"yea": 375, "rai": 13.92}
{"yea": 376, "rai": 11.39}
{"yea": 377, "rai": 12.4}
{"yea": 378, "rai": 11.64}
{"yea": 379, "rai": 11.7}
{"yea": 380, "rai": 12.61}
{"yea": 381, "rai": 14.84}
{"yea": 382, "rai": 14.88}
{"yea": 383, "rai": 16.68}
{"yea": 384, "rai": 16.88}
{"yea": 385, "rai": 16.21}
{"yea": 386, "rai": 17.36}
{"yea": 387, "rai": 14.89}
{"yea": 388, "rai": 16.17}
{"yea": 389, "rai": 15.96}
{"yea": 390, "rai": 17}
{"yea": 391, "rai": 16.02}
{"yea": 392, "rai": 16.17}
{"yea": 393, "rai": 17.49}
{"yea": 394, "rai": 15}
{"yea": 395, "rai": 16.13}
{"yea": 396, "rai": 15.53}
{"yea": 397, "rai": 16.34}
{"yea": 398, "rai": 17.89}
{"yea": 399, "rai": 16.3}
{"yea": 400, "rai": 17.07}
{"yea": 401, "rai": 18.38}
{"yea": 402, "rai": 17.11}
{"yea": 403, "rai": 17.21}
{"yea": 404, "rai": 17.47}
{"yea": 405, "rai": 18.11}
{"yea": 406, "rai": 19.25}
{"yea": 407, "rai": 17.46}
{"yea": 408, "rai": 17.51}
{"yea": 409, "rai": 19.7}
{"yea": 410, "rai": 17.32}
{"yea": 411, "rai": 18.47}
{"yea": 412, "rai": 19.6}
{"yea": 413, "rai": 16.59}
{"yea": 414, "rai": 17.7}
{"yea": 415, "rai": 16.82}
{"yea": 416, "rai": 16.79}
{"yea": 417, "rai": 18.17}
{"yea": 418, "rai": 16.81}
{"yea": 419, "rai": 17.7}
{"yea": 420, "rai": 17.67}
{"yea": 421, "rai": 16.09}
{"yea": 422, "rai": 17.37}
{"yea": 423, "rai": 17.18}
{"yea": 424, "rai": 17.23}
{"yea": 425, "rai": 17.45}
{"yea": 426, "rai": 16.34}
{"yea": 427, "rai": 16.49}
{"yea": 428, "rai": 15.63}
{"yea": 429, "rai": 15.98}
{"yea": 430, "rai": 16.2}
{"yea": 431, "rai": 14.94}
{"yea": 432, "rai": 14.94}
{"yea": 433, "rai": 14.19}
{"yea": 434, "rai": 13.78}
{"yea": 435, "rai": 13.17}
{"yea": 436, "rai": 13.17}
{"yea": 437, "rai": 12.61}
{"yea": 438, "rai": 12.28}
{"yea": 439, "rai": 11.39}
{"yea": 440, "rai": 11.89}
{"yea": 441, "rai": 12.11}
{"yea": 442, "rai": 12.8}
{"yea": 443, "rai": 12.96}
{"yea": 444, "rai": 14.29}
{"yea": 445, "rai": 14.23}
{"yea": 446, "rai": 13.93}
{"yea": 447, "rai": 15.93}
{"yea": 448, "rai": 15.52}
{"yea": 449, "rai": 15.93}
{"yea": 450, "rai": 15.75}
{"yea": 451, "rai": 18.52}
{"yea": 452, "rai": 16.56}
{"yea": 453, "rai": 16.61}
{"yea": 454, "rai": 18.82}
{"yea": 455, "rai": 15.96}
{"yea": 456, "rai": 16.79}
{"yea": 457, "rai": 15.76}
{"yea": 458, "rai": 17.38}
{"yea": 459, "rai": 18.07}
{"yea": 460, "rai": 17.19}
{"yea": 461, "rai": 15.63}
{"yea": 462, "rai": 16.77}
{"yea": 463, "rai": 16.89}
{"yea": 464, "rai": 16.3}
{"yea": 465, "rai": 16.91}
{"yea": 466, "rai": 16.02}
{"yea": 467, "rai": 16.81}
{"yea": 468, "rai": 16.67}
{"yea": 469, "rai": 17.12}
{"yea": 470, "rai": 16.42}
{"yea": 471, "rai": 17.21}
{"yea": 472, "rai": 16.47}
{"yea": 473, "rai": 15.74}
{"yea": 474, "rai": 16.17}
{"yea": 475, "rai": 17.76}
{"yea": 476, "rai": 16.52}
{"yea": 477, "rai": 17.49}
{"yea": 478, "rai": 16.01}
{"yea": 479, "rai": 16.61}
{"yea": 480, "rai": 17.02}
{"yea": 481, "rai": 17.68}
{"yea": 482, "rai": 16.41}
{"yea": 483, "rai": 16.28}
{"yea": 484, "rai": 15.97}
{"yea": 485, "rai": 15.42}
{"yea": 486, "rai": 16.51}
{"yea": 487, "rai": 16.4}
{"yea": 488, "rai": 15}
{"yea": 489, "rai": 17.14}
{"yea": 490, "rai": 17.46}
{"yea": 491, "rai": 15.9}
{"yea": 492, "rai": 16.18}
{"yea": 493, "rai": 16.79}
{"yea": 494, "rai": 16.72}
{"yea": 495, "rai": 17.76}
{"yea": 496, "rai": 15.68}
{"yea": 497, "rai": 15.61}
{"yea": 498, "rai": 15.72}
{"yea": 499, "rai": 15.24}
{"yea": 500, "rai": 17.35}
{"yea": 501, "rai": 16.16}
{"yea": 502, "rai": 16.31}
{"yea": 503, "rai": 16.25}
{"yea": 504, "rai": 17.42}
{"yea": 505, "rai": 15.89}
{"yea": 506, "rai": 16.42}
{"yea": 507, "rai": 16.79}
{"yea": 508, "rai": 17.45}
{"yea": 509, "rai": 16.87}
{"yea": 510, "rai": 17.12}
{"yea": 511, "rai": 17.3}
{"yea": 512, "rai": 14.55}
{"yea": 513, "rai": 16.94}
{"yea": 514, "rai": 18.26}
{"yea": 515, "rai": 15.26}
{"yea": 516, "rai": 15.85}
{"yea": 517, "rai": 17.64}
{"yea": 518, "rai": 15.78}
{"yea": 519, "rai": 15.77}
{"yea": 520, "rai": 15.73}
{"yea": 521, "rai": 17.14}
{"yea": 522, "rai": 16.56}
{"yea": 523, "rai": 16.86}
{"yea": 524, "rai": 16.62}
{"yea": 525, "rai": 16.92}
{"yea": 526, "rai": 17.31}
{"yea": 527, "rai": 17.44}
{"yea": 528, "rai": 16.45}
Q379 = 1.2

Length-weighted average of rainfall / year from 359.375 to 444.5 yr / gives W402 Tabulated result 15.8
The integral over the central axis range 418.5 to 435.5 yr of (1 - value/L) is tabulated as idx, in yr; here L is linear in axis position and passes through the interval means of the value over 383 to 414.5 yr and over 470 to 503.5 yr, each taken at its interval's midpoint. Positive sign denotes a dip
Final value 0.9 yr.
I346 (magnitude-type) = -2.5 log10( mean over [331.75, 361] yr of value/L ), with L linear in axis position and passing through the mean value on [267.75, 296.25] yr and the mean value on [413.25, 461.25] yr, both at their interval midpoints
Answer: -0.24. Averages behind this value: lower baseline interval 10.9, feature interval 16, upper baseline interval 15.6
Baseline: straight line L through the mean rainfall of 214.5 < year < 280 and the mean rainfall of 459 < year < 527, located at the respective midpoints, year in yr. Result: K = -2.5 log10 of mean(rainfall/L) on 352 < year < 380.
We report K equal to 0.059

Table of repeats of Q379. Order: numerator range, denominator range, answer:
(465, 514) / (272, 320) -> 1.40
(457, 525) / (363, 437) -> 1.03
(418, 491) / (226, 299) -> 1.16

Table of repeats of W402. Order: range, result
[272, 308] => 10.7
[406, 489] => 16.2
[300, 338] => 15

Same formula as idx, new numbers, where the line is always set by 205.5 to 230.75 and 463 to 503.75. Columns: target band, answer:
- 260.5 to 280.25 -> 2.7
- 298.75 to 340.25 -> 3.7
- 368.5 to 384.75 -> 2.0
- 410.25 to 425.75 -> -0.9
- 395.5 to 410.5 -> -1.0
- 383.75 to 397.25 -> 0.2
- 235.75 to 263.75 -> 0.6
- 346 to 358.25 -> 0.2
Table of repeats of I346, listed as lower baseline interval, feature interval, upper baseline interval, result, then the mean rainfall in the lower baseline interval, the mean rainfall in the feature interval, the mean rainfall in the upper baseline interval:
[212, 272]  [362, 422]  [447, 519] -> 0.005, 15.9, 16.3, 16.6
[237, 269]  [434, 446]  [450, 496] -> 0.271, 15.8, 12.9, 16.7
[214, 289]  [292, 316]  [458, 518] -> 0.240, 14.8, 12.2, 16.6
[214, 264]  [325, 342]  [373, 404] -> -0.020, 16.1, 16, 15.5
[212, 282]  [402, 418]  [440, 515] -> -0.114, 15.4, 17.8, 16.3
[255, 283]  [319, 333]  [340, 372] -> -0.061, 14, 16.2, 16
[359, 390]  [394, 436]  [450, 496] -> -0.068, 15.2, 16.8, 16.7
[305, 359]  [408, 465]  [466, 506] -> 0.019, 15.7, 16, 16.5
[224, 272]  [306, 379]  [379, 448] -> 0.022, 15.8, 15.6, 16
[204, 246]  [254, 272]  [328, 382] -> 0.057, 16.3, 15.2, 15.5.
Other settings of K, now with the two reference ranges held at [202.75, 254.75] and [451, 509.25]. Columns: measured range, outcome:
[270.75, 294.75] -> 0.47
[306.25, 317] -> 0.10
